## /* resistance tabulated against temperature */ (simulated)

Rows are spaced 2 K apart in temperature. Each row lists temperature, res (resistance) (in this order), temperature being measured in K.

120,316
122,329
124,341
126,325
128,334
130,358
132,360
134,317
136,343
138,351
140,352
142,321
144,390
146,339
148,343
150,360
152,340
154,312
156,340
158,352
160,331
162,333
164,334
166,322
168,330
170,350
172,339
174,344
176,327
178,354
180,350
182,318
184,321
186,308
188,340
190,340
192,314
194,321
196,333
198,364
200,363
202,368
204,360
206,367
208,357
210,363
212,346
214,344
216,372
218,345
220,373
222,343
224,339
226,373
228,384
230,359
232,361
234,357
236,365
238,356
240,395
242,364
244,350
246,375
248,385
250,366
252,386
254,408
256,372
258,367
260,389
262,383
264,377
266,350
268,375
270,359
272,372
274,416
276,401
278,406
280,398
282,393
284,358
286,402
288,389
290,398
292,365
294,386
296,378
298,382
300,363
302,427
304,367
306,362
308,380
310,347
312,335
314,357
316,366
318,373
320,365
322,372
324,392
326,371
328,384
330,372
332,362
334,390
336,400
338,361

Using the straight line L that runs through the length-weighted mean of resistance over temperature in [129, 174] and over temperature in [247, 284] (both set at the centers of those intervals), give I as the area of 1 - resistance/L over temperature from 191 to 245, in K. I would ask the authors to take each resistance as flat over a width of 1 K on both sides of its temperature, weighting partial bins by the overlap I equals 1.3 K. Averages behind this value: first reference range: 342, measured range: 357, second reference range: 383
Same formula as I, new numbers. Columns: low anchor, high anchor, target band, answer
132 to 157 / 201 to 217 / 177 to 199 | 1.32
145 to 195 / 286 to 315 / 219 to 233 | -0.39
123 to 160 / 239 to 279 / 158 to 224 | 2.85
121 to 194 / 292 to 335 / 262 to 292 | -1.65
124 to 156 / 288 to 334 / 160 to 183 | 0.81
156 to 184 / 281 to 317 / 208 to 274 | -1.82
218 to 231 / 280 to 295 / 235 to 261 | -0.38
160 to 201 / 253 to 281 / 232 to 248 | 0.08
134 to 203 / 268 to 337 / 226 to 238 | -0.23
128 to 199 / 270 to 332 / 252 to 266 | -0.54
